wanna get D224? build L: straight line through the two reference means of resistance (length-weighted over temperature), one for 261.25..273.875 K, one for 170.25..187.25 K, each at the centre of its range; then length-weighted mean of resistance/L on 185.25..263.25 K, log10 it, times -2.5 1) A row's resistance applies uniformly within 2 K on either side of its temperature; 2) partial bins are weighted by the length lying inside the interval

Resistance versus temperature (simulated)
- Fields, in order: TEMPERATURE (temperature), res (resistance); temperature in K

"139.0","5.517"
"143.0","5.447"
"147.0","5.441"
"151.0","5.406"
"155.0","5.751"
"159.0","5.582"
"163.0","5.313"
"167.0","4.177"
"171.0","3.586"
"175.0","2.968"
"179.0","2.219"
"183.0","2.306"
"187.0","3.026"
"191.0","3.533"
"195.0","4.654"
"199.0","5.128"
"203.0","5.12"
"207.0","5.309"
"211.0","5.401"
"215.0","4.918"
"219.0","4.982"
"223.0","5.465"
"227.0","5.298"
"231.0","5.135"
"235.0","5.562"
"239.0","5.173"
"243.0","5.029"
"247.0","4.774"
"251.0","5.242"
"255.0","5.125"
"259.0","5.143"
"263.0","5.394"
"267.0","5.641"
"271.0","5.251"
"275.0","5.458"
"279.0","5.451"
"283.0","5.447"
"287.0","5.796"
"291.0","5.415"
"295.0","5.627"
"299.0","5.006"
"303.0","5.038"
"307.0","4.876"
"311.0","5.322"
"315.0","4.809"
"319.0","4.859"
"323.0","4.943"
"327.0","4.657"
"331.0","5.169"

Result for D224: -0.219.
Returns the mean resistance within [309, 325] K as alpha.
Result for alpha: 4.98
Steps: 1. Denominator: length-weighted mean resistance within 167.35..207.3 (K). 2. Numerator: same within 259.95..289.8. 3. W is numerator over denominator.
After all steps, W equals 1.47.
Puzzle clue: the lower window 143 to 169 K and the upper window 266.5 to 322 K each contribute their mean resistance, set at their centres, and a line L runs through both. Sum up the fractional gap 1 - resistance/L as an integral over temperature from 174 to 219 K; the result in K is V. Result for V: 9.93 K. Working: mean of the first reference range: 5.29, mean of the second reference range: 5.27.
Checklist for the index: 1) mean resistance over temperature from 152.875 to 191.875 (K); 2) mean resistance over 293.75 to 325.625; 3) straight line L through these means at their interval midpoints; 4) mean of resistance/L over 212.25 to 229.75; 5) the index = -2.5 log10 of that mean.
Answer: -0.207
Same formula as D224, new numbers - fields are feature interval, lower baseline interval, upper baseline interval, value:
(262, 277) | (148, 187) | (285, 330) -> -0.12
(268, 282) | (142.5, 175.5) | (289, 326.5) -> -0.08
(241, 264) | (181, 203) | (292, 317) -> -0.13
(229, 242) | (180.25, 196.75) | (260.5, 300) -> -0.19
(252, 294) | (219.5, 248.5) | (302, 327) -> -0.07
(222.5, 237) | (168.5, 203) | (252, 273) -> -0.18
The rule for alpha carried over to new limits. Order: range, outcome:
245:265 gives 5.14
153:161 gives 5.67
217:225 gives 5.22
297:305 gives 5.02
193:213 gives 5.12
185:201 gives 4.09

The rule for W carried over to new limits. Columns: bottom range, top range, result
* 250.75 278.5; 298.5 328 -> 0.93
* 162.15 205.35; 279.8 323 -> 1.37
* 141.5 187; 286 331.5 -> 1.19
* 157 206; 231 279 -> 1.32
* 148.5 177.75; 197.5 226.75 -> 1.12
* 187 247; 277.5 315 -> 1.07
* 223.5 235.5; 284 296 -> 1.05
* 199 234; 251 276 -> 1.02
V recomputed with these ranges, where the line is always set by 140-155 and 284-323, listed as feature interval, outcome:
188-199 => 2.46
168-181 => 5.77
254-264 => 0.11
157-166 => 0.24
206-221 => 0.60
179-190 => 5.58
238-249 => 0.67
